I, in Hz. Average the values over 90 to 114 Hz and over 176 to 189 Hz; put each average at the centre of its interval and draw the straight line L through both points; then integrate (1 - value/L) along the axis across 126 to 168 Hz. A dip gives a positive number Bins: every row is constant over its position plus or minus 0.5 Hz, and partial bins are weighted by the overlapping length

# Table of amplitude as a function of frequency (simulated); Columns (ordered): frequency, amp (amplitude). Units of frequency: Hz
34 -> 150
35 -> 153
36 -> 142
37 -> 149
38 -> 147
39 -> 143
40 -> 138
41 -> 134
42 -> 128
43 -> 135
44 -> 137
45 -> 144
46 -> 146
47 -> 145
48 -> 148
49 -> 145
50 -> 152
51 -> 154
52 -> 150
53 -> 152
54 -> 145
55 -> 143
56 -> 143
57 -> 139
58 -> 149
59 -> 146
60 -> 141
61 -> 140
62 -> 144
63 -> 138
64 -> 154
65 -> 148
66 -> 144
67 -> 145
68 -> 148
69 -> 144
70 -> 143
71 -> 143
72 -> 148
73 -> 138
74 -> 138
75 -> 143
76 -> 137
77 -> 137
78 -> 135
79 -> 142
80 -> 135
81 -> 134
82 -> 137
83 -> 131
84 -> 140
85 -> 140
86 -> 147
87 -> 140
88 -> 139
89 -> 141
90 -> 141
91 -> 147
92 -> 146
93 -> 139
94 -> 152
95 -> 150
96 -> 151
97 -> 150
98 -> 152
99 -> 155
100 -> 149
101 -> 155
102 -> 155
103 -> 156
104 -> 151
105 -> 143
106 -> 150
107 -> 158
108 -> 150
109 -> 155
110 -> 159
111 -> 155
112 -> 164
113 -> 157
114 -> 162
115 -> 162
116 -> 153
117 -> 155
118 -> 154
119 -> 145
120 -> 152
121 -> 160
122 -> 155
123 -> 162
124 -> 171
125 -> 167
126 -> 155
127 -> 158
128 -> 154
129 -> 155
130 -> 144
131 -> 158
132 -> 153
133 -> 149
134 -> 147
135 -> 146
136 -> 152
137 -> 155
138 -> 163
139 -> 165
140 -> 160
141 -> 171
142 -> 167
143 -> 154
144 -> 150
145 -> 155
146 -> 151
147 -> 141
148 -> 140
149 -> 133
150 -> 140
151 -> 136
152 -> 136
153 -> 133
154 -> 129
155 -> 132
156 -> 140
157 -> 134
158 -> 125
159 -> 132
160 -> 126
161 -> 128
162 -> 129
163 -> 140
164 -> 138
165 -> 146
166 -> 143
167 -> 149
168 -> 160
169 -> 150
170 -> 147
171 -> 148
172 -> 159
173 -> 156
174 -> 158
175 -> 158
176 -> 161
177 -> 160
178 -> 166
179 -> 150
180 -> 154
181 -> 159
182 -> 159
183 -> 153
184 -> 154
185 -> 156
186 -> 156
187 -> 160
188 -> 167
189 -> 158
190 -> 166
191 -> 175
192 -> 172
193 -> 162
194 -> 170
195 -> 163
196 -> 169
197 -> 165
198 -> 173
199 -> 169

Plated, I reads 2.6 Hz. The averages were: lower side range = 152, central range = 146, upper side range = 158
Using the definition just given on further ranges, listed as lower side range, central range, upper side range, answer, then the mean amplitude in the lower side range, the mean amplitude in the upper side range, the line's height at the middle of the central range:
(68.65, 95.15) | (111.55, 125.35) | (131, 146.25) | -0.71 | 141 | 156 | 151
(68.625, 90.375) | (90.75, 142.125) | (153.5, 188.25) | -4.21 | 140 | 148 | 143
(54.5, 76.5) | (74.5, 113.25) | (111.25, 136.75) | 0.74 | 143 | 156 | 149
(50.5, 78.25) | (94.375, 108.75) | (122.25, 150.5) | -0.25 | 144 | 154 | 149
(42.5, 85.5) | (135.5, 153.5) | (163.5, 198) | 0.37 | 143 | 158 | 153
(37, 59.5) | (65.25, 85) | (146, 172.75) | 0.36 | 144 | 139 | 143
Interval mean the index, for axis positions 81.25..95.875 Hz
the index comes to 142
